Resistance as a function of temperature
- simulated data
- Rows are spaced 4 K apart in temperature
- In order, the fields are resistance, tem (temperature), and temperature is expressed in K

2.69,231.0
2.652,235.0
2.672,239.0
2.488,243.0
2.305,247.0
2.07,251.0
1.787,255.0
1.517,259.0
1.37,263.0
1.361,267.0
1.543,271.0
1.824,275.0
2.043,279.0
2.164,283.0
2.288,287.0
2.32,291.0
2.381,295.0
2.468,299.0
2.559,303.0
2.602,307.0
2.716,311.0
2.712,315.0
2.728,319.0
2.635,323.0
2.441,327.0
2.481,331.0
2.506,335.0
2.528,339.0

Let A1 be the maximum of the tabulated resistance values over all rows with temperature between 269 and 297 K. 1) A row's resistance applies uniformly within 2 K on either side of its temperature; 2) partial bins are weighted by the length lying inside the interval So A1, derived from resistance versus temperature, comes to 2.381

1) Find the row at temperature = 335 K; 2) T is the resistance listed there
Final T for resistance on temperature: 2.506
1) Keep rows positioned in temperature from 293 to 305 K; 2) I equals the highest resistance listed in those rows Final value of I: 2.559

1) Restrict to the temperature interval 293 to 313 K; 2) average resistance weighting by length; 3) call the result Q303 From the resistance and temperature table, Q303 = 2.55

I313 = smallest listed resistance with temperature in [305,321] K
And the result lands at 2.602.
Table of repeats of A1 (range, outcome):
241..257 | 2.488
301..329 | 2.728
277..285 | 2.164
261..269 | 1.37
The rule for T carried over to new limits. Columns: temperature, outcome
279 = 2.043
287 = 2.288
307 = 2.602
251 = 2.07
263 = 1.37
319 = 2.728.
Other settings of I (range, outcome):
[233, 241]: 2.672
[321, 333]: 2.635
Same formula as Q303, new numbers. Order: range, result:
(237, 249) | 2.49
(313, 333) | 2.6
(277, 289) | 2.17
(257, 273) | 1.45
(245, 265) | 1.81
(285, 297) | 2.33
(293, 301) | 2.42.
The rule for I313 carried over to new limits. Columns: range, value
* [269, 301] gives 1.543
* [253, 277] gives 1.361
